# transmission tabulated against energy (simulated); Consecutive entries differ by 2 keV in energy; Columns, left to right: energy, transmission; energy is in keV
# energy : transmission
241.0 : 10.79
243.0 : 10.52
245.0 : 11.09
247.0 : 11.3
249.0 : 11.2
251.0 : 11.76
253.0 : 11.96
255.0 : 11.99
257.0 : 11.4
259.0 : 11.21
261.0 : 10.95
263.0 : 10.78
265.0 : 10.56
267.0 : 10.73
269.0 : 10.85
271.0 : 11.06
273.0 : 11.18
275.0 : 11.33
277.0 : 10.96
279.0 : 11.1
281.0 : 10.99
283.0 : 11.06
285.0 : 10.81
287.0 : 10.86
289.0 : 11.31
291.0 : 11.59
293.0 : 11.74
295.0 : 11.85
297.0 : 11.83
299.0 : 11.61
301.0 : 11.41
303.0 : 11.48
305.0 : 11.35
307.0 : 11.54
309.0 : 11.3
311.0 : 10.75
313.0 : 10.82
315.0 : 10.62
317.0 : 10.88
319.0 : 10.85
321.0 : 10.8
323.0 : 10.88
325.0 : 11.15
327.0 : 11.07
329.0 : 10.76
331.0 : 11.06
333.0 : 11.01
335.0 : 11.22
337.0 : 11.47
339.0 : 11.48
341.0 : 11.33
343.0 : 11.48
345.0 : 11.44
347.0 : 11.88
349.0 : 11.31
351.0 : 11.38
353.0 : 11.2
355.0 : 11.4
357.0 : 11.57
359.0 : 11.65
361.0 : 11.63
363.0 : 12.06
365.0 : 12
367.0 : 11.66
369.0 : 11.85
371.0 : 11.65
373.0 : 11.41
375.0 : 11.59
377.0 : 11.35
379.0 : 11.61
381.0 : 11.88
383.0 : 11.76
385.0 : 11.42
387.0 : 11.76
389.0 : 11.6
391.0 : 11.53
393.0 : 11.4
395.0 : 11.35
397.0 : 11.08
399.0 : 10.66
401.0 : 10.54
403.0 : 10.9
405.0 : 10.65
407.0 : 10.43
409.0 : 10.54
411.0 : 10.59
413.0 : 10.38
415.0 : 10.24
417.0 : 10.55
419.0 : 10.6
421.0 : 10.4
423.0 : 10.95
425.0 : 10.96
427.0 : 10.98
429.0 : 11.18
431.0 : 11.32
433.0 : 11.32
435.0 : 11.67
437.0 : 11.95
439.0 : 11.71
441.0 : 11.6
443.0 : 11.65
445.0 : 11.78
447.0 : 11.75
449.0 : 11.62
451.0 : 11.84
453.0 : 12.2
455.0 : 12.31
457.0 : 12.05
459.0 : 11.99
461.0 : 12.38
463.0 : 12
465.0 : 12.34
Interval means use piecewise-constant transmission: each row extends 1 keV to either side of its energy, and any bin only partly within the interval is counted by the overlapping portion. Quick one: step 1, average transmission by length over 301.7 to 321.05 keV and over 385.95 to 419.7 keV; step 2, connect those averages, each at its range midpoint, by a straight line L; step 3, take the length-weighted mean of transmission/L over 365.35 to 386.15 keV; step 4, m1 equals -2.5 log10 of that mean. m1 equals -0.068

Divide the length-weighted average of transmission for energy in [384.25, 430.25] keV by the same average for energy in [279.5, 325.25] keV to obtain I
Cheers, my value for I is 0.97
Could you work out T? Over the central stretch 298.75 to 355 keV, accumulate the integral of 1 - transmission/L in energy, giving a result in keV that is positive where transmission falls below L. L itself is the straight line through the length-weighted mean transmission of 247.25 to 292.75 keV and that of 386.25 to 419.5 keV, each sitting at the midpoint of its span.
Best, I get -0.8 keV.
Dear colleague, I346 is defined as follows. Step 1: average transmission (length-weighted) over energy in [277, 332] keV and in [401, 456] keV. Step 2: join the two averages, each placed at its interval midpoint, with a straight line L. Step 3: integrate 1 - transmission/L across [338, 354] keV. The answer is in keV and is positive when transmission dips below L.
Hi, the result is -0.4 keV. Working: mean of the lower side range 11.2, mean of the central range 11.4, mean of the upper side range 11.2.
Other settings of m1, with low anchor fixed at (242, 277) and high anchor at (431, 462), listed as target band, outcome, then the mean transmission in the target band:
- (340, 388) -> -0.01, 11.6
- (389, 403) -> 0.05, 11.1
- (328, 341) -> 0.02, 11.2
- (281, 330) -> 0.01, 11.2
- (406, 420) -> 0.12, 10.5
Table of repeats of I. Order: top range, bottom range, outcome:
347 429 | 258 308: 1.00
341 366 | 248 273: 1.03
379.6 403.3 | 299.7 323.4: 1.02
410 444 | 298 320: 0.99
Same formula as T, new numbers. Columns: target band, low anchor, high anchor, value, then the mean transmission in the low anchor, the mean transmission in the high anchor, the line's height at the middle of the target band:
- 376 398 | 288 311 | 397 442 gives -0.9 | 11.5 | 10.9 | 11.1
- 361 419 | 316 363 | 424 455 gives 1.0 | 11.3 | 11.6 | 11.4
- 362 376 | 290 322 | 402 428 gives -1.1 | 11.3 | 10.6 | 10.9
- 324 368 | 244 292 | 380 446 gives -1.1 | 11.2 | 11.1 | 11.1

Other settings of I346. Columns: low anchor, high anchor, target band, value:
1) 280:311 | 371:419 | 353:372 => -0.86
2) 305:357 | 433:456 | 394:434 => 2.93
